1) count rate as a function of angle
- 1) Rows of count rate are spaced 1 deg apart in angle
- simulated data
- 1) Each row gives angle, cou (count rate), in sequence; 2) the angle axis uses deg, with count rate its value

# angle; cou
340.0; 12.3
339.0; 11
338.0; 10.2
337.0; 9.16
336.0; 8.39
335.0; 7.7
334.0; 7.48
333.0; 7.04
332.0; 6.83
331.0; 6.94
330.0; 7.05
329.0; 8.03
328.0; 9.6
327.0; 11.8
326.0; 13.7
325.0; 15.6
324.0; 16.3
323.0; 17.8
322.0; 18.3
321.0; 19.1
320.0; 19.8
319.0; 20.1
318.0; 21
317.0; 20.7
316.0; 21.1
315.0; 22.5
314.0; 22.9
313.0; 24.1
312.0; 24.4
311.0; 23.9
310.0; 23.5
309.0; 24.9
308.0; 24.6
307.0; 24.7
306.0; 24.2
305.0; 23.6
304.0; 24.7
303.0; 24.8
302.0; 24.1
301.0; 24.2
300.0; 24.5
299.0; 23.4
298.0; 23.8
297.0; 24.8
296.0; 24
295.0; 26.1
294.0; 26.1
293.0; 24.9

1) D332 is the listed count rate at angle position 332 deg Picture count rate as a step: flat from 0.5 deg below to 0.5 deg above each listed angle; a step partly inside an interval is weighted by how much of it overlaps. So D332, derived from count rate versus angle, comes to 6.83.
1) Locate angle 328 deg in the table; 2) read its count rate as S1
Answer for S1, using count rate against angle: 9.6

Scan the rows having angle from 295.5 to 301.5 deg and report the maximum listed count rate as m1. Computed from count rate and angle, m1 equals 24.8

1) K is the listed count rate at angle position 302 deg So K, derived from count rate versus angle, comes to 24.1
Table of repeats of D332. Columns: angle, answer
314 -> 22.9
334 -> 7.48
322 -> 18.3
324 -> 16.3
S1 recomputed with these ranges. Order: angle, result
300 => 24.5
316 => 21.1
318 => 21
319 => 20.1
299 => 23.4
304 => 24.7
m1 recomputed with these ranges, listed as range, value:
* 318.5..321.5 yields 20.1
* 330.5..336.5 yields 8.39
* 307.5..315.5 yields 24.9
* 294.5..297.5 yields 26.1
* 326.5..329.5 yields 11.8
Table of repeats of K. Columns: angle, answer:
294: 26.1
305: 23.6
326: 13.7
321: 19.1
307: 24.7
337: 9.16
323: 17.8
